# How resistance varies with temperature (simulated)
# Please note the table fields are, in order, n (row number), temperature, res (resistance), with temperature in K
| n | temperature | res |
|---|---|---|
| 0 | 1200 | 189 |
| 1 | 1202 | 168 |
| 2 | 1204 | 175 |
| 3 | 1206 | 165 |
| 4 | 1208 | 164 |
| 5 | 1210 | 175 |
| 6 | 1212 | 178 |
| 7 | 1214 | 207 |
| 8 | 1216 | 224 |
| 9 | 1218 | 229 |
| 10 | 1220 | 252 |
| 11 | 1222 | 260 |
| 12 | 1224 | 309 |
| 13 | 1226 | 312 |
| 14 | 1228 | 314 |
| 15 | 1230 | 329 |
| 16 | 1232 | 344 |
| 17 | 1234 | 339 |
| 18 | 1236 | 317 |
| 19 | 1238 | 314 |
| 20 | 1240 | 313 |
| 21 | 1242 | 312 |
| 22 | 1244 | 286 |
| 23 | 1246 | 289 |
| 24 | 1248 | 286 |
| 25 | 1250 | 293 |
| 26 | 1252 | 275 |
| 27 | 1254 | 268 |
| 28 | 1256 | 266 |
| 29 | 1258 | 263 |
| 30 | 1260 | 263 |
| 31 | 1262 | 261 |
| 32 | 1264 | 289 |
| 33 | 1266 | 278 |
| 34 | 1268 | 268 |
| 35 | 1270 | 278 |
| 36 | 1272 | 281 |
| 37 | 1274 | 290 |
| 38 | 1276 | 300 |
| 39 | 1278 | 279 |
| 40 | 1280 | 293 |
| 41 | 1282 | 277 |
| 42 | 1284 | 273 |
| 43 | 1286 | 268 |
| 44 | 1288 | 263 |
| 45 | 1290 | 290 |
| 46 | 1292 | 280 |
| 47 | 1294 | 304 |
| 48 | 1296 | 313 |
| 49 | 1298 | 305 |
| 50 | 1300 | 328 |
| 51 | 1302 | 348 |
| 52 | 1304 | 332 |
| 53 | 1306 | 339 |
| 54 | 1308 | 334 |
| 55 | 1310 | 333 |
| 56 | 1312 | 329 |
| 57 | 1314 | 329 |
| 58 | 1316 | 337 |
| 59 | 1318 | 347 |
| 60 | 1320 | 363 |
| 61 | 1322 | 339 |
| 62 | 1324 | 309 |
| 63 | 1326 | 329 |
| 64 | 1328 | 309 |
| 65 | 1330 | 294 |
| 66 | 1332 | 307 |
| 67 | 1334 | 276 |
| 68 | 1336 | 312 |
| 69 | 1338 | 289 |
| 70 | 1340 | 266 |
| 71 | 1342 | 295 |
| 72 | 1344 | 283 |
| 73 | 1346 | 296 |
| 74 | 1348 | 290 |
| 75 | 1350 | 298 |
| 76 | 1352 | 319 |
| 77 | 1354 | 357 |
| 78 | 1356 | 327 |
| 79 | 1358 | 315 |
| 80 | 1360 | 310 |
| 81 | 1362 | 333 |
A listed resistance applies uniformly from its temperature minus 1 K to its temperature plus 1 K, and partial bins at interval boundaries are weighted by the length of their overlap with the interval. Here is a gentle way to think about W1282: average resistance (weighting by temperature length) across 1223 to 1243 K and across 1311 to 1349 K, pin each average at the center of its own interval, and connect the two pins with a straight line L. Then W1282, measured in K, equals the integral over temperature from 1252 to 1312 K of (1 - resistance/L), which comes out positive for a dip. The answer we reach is 4.4 K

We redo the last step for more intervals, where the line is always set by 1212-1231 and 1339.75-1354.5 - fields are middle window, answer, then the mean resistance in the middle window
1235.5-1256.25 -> -1.6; 293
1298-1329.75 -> -4.4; 332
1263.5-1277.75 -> -0.2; 283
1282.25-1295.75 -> 0.1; 281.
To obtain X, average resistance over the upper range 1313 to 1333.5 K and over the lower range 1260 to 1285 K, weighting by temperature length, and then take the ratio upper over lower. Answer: 1.2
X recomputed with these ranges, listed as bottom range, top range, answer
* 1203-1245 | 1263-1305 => 1.11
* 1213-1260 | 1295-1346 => 1.11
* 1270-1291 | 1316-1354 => 1.10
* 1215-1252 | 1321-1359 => 1.04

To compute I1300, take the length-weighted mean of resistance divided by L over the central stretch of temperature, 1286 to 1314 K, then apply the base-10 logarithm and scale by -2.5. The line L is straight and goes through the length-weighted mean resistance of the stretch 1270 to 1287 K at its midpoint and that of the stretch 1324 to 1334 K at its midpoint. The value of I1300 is -0.08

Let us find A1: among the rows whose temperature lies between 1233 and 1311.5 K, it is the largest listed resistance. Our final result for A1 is 348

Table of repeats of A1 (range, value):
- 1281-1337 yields 363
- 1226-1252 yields 344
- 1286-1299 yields 313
